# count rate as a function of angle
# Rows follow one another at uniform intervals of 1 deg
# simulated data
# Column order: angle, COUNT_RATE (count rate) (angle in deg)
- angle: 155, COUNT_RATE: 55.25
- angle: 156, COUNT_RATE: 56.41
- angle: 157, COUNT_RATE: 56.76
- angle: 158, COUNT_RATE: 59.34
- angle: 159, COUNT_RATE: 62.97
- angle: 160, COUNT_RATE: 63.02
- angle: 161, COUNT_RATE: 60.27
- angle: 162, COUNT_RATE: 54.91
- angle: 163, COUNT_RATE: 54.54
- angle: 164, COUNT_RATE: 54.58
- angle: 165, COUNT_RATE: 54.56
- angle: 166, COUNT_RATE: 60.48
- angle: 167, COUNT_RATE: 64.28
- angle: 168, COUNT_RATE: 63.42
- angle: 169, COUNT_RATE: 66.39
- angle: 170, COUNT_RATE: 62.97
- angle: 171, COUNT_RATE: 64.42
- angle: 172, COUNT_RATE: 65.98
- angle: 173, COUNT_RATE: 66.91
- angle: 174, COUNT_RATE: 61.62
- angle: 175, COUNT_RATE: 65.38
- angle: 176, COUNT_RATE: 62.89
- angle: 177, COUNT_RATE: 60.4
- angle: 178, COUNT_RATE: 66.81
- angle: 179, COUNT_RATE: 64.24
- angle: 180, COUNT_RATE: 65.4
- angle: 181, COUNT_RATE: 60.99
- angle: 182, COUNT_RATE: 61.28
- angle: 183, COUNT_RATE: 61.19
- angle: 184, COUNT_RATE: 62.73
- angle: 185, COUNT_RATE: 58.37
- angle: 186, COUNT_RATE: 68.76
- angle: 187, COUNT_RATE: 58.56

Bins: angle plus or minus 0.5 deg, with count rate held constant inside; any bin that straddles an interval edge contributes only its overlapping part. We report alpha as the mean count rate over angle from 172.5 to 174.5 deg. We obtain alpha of 64.3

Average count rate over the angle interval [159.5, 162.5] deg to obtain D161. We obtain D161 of 59.4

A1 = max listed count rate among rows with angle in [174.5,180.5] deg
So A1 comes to 66.81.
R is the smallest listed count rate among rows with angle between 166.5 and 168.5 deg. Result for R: 63.42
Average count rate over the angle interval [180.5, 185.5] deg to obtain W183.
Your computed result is 60.9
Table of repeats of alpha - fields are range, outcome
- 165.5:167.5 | 62.4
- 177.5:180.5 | 65.5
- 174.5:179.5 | 63.9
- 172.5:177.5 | 63.4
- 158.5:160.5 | 63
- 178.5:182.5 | 63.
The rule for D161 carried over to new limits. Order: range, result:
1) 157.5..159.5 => 61.2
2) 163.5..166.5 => 56.5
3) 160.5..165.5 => 55.8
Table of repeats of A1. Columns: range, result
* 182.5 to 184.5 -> 62.73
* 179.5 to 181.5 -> 65.4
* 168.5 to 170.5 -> 66.39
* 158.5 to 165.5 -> 63.02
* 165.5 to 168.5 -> 64.28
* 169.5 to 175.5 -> 66.91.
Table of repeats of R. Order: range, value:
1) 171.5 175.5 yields 61.62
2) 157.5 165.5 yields 54.54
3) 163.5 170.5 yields 54.56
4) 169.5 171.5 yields 62.97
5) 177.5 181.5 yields 60.99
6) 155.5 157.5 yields 56.41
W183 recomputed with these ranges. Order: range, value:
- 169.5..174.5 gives 64.4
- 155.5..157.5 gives 56.6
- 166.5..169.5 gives 64.7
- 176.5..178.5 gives 63.6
